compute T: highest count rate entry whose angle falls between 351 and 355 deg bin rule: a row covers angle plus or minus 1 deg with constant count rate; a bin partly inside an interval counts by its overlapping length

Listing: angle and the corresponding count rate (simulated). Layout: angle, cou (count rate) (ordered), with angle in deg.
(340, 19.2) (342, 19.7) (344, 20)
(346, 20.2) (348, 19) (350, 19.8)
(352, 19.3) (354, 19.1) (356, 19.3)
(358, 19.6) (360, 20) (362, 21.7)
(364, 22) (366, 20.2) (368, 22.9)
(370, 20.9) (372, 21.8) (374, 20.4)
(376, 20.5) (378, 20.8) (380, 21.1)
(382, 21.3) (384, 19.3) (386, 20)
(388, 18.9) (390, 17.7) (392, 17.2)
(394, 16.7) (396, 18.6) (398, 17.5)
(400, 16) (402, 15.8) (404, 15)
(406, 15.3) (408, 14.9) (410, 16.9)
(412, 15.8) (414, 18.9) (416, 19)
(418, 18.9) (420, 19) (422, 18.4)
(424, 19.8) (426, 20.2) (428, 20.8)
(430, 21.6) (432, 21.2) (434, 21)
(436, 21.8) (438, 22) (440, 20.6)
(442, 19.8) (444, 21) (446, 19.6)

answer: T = 19.3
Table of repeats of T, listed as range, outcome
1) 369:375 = 21.8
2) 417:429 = 20.8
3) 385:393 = 20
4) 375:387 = 21.3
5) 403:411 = 16.9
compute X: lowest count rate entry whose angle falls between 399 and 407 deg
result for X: 15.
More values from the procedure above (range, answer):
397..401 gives 16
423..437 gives 19.8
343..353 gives 19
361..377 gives 20.2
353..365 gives 19.1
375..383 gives 20.5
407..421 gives 14.9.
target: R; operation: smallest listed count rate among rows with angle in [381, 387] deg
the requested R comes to 19.3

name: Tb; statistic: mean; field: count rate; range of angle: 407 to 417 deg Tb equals 17.1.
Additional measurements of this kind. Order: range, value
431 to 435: 21.1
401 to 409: 15.2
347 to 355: 19.3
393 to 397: 17.6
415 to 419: 18.9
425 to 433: 21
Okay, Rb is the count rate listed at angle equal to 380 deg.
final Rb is 21.1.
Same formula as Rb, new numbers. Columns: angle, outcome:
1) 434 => 21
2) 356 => 19.3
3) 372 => 21.8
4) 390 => 17.7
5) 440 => 20.6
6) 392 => 17.2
